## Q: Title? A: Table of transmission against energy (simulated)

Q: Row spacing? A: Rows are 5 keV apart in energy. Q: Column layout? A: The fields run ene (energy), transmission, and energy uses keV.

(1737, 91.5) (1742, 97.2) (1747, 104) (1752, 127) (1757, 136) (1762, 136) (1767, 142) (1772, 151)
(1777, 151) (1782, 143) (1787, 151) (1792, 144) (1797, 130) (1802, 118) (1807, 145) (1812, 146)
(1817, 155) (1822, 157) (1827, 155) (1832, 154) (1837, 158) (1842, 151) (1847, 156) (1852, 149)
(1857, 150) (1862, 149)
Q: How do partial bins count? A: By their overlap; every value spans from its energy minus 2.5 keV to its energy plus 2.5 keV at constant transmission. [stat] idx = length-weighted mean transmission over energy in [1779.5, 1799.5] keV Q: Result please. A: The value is 142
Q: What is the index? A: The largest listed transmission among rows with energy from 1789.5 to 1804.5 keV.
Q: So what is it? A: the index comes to 144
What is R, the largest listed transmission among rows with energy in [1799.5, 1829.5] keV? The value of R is 157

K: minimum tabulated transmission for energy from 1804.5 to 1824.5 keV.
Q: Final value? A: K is 145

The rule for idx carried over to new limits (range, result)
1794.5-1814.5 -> 135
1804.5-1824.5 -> 151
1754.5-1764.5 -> 136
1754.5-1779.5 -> 143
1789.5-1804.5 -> 131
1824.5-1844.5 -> 154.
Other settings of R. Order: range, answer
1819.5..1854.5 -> 158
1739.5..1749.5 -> 104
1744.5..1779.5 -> 151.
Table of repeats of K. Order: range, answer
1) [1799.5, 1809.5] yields 118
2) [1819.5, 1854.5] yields 149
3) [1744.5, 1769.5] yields 104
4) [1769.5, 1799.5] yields 130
